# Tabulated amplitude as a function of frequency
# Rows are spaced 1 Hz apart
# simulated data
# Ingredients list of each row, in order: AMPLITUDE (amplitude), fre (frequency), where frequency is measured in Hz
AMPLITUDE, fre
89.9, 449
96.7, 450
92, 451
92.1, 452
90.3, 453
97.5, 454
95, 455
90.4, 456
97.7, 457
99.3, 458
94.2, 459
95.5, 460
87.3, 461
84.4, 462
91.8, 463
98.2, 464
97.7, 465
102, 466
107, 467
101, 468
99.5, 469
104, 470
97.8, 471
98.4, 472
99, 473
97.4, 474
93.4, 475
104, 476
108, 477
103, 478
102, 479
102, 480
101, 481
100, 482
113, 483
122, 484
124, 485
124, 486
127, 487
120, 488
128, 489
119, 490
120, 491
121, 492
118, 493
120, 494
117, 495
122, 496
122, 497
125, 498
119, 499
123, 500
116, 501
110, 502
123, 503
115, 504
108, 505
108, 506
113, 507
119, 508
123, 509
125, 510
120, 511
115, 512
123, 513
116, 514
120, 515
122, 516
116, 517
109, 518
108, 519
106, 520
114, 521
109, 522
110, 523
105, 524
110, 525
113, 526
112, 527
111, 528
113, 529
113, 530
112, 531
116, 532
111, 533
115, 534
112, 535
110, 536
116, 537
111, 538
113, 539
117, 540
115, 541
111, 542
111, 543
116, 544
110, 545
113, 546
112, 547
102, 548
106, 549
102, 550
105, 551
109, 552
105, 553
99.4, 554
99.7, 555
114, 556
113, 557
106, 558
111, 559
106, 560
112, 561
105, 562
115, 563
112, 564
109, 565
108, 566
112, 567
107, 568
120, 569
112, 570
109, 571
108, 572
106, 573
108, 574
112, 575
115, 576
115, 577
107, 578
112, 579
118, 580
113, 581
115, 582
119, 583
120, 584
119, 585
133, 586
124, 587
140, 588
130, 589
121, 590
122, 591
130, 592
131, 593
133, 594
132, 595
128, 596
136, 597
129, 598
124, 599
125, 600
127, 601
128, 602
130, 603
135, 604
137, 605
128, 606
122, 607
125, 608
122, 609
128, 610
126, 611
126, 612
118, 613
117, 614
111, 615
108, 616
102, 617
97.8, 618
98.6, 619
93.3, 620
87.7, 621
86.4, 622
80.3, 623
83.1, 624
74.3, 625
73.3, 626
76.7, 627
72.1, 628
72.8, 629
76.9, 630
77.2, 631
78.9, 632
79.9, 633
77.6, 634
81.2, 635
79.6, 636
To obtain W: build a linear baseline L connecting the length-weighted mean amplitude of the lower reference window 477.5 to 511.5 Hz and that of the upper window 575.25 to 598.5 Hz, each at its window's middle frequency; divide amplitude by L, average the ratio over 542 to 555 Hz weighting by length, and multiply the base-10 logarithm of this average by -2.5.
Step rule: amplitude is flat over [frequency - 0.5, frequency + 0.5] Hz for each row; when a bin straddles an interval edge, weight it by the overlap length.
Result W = 0.13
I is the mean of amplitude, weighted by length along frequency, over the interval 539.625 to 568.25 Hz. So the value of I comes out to 109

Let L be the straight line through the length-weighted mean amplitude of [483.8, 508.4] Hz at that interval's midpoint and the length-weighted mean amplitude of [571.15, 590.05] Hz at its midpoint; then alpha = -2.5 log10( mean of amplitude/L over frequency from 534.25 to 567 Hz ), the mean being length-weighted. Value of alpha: 0.08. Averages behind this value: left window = 119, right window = 117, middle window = 110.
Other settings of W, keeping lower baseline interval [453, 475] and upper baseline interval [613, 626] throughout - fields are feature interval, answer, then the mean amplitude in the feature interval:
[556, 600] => -0.23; 118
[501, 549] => -0.18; 113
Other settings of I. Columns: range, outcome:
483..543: 116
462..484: 101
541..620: 116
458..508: 109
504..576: 112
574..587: 116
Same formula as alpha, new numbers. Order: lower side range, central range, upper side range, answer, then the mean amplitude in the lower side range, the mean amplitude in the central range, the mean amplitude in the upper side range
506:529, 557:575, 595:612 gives 0.11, 114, 110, 128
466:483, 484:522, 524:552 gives -0.12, 101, 118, 111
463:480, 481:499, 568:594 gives -0.16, 101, 120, 118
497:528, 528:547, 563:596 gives 0.03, 115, 113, 118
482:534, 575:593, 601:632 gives -0.13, 116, 121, 104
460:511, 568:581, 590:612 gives 0.11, 110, 112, 128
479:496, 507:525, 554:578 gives -0.01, 117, 115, 110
